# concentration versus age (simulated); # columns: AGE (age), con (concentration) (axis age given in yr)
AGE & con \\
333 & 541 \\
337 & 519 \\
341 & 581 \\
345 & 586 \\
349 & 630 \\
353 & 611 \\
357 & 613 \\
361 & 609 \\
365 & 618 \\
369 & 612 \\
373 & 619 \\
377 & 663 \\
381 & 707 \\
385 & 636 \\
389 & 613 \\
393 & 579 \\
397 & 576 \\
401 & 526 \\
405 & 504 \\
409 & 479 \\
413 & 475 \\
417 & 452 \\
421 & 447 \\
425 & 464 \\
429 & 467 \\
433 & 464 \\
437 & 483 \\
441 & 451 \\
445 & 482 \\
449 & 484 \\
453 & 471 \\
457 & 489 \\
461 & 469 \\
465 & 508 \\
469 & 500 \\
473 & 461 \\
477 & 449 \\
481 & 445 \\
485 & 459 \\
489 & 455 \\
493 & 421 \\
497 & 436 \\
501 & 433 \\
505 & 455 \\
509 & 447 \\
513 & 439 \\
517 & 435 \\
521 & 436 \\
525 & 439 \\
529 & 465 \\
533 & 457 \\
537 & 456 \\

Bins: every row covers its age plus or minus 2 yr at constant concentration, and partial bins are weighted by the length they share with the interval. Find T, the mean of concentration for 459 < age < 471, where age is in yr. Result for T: 492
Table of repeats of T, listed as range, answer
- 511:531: 443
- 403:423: 471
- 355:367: 613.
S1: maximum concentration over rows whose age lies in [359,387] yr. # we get 707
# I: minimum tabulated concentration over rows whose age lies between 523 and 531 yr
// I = 439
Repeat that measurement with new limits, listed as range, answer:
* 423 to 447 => 451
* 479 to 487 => 445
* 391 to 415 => 475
